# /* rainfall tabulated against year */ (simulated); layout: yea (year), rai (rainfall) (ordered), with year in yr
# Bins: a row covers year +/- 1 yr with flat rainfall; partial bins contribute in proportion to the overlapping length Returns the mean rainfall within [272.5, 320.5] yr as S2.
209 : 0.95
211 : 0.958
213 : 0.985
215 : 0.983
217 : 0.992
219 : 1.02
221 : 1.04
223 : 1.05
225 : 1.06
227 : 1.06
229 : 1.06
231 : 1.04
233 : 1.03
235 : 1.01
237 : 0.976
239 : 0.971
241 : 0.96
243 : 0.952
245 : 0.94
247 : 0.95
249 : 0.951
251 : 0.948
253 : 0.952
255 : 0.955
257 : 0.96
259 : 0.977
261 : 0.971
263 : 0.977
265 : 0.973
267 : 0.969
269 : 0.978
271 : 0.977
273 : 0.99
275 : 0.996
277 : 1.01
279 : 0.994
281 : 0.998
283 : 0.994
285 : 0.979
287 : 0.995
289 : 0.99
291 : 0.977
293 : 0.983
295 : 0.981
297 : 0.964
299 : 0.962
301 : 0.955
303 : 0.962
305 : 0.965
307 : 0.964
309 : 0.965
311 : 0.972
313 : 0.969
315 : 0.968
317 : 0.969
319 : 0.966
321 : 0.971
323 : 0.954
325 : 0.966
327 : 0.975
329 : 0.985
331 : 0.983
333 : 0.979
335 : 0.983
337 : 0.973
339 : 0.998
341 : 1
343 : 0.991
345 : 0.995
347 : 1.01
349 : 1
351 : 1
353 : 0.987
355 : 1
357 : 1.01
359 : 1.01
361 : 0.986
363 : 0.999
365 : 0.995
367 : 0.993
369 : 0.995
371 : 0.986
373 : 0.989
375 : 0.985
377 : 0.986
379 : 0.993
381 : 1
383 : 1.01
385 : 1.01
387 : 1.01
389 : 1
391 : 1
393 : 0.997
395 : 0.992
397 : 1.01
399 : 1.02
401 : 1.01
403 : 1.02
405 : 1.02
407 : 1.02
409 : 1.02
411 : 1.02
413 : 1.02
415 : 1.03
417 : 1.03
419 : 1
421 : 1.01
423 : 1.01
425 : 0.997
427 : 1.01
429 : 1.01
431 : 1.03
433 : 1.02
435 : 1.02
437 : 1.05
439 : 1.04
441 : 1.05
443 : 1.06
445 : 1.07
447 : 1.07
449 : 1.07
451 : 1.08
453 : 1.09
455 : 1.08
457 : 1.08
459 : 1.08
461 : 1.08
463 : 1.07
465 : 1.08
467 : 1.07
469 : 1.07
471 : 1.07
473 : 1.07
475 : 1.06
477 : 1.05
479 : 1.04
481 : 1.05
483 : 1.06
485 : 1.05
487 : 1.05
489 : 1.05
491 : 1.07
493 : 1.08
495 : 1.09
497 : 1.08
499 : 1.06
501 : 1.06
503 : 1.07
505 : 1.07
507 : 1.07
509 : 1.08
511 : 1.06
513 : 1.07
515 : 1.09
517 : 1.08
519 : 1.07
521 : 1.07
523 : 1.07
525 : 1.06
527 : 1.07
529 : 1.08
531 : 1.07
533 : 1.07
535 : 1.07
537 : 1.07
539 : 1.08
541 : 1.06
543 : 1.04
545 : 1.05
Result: 0.978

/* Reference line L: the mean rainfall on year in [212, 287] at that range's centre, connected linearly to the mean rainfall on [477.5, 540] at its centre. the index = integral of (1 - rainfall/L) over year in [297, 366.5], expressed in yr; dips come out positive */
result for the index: 2.3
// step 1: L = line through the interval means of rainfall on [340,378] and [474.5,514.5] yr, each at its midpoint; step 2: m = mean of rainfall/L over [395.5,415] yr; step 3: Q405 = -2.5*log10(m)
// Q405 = 0.001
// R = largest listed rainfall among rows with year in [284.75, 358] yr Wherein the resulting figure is 1.01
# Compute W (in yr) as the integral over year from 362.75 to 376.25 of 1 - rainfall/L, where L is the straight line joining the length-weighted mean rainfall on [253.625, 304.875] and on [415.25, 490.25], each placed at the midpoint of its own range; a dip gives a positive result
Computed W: 0.3 yr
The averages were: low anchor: 0.978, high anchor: 1.05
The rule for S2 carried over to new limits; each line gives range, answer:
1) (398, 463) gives 1.04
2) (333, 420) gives 1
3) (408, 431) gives 1.01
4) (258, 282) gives 0.984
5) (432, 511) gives 1.06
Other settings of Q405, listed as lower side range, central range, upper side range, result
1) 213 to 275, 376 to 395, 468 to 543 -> 0.03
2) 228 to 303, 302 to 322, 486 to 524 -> 0.03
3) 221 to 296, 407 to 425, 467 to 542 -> 0.02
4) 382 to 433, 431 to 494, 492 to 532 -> -0.02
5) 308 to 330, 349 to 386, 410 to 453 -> 0.00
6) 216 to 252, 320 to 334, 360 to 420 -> 0.03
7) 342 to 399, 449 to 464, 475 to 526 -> -0.04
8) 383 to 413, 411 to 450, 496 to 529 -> 0.00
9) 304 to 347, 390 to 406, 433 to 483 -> 0.02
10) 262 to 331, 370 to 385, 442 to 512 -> 0.03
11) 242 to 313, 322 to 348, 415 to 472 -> 0.02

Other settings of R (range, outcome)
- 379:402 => 1.02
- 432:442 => 1.05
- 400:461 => 1.09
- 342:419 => 1.03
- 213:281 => 1.06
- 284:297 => 0.995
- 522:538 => 1.08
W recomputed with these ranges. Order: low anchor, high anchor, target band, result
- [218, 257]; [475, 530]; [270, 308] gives 1.1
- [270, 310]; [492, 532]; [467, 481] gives 0.0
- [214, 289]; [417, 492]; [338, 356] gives 0.4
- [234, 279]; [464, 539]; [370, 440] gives 1.3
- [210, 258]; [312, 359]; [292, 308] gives 0.3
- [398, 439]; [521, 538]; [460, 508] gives -0.8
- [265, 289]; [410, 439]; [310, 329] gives 0.5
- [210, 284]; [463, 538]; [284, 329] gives 1.6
